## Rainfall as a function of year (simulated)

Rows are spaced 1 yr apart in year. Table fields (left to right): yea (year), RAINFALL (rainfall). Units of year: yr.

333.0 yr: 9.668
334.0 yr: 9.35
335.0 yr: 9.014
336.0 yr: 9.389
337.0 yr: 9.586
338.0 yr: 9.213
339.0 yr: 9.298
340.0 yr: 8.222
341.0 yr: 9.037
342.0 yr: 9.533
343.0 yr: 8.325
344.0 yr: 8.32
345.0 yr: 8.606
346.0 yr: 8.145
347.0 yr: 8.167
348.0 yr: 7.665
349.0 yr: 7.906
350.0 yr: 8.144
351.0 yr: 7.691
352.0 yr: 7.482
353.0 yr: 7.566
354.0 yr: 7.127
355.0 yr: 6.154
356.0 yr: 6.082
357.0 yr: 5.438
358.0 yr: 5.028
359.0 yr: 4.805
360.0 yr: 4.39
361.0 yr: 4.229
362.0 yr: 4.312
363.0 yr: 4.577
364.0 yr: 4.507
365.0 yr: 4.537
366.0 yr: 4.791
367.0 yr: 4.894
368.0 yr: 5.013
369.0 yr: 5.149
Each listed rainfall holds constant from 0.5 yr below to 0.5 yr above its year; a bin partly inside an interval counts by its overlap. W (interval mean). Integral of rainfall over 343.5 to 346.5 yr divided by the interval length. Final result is 8.36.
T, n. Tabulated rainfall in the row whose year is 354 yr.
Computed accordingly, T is 7.127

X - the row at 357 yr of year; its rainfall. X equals 5.438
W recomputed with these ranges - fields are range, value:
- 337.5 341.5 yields 8.94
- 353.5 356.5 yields 6.45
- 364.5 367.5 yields 4.74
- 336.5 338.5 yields 9.4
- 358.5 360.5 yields 4.6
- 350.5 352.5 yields 7.59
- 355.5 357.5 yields 5.76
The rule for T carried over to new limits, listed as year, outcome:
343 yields 8.325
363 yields 4.577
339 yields 9.298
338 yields 9.213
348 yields 7.665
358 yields 5.028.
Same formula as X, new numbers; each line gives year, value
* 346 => 8.145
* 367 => 4.894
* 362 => 4.312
